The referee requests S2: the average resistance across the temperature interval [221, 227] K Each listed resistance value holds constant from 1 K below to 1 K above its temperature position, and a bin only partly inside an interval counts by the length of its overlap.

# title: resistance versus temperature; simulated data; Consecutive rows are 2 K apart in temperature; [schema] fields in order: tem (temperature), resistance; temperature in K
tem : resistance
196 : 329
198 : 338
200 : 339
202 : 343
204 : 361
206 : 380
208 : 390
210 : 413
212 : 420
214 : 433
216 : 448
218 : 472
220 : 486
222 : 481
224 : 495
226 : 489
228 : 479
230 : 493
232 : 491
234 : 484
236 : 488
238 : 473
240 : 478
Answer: 488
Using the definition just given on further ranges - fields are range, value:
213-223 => 464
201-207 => 361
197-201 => 338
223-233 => 489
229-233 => 492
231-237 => 488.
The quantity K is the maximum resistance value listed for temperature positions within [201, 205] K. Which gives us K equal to 361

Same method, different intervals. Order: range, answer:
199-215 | 433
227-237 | 493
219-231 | 495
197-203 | 343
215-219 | 472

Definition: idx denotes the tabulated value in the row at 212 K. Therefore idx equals 420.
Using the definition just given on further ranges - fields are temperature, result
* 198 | 338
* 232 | 491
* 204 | 361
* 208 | 390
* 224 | 495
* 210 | 413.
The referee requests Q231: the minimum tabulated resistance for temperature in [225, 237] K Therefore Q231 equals 479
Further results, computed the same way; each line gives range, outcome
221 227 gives 481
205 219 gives 380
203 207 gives 361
